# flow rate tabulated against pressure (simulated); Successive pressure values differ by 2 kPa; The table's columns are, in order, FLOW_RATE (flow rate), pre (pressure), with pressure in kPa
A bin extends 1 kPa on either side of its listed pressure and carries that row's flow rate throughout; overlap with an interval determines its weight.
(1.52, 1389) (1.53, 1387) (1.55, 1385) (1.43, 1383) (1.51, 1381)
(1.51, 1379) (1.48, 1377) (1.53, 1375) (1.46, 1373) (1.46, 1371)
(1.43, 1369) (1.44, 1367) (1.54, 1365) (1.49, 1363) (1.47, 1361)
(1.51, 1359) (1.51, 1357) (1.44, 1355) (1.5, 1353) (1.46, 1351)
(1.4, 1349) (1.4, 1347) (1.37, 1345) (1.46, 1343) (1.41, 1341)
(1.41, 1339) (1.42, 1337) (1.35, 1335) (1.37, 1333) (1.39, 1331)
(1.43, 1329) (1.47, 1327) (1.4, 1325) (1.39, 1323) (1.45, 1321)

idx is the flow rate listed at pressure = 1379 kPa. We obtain 1.51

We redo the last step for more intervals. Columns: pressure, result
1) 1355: 1.44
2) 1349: 1.4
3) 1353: 1.5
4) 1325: 1.4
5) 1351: 1.46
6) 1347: 1.4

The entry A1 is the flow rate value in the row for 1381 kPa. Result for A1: 1.51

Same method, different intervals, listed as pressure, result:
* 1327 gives 1.47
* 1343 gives 1.46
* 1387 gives 1.53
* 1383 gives 1.43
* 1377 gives 1.48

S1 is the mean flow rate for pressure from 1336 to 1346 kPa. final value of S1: 1.41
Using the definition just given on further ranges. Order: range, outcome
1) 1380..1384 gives 1.47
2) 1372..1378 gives 1.49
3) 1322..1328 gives 1.42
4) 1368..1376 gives 1.47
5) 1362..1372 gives 1.47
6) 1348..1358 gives 1.46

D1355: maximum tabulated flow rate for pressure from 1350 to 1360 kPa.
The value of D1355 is 1.51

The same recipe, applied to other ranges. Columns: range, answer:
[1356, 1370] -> 1.54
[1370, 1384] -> 1.53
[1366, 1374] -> 1.46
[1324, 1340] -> 1.47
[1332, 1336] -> 1.37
